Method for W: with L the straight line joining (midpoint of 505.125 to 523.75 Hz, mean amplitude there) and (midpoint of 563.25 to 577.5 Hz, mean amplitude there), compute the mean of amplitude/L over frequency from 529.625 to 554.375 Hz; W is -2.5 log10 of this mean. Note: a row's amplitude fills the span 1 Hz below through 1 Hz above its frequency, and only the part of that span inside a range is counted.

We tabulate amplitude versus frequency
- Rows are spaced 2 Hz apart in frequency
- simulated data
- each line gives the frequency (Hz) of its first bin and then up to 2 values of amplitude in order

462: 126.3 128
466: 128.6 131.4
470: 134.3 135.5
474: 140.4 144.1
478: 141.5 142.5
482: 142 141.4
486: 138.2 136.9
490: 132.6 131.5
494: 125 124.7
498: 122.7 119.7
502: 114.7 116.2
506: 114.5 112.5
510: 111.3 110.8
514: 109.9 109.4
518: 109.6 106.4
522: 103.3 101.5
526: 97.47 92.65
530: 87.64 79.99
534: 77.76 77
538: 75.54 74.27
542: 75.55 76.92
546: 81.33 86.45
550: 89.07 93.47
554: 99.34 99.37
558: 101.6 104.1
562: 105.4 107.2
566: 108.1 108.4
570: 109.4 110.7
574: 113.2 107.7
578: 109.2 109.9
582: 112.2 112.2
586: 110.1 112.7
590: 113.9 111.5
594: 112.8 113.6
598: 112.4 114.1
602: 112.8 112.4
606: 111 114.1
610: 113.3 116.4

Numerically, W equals 0.31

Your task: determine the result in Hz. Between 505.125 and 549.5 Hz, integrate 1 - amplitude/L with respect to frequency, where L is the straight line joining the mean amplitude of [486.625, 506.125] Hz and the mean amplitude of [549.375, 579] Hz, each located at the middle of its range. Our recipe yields 8.4 Hz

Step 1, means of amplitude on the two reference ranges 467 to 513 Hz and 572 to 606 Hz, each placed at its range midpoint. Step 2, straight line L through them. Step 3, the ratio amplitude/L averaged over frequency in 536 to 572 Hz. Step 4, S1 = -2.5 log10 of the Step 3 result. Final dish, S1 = 0.24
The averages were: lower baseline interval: 129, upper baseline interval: 112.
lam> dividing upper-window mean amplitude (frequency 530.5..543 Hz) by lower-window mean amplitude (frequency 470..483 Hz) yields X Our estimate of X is 0.5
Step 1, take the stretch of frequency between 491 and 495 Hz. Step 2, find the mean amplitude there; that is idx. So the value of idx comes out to 128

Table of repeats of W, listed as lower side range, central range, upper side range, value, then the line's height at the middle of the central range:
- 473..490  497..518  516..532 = 0.010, 115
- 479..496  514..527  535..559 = 0.031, 108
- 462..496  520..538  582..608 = 0.364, 125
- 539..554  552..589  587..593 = -0.084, 99.6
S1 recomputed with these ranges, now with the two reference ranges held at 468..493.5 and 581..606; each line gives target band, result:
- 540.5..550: 0.46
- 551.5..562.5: 0.20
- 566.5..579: 0.07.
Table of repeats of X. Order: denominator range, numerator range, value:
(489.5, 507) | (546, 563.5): 0.79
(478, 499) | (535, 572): 0.70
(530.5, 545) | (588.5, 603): 1.47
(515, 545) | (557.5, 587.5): 1.21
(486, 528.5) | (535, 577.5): 0.83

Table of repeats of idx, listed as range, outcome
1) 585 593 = 112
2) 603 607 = 112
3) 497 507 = 118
